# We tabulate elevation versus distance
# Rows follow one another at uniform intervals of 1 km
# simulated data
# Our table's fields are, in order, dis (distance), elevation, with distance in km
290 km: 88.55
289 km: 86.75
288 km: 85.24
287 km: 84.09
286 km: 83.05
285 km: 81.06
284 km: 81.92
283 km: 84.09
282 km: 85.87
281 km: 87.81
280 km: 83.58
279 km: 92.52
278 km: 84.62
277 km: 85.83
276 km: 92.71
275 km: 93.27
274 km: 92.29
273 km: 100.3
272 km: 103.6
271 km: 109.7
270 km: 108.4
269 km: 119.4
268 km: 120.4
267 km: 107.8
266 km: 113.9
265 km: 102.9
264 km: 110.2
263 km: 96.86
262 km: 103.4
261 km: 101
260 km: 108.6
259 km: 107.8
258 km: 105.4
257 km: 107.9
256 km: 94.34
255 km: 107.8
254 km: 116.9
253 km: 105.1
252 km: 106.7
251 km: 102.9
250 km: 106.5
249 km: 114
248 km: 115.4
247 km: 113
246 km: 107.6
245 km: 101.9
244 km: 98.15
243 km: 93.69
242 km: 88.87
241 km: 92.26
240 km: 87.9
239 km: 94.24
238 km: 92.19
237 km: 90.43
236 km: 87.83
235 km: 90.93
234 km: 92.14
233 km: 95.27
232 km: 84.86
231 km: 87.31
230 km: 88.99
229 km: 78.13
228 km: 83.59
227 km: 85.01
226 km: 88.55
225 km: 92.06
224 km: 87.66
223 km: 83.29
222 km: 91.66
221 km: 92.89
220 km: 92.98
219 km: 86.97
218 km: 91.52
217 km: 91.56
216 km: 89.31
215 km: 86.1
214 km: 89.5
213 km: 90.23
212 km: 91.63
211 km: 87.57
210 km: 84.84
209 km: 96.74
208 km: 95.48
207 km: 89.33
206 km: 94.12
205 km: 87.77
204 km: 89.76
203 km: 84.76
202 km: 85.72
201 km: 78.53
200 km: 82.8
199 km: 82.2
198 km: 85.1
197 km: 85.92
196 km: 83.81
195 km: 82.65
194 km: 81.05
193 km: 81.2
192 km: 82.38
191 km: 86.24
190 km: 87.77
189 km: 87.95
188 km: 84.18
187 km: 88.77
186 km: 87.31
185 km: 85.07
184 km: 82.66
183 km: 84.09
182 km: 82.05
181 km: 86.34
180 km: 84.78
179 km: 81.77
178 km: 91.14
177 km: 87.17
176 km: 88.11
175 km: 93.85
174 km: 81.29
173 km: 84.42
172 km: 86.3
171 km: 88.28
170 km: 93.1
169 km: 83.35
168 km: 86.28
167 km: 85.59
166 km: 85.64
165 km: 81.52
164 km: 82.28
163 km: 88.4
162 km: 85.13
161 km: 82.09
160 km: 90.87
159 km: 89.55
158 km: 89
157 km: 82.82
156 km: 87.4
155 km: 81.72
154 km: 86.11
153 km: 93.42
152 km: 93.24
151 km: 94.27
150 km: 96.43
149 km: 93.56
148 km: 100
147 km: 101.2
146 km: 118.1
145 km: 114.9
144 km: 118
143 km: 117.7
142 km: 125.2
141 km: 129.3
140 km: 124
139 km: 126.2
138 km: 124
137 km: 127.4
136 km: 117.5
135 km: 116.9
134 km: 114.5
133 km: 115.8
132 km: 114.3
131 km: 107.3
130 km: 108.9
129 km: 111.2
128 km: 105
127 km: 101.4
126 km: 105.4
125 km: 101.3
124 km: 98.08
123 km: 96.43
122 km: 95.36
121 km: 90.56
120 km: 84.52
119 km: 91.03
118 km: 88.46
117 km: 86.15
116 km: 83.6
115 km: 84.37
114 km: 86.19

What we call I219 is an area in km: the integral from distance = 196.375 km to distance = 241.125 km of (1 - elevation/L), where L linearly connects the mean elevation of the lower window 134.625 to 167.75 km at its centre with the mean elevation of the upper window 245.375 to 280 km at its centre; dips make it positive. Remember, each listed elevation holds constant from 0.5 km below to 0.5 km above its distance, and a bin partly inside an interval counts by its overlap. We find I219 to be 6.2 km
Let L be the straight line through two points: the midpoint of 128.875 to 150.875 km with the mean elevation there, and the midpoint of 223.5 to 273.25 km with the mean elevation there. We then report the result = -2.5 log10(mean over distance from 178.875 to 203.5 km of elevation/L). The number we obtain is 0.27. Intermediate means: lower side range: 114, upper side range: 100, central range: 84.2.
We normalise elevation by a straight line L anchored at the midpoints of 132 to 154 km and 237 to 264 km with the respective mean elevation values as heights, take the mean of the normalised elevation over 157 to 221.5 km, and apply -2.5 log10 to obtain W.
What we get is 0.24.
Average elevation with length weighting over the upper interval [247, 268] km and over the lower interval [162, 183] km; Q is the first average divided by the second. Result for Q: 1.2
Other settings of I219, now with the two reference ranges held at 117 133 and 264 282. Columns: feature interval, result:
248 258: -0.7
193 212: 2.5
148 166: 2.1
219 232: 1.6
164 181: 2.3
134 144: -2.2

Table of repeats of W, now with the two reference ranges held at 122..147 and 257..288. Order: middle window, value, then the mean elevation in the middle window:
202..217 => 0.170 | 89.7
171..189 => 0.251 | 86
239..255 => -0.028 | 103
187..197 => 0.256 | 84.5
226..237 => 0.169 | 87.6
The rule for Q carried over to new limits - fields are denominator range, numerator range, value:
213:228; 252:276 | 1.19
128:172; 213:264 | 0.95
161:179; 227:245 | 1.04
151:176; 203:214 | 1.04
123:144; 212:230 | 0.77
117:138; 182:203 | 0.81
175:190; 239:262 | 1.20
